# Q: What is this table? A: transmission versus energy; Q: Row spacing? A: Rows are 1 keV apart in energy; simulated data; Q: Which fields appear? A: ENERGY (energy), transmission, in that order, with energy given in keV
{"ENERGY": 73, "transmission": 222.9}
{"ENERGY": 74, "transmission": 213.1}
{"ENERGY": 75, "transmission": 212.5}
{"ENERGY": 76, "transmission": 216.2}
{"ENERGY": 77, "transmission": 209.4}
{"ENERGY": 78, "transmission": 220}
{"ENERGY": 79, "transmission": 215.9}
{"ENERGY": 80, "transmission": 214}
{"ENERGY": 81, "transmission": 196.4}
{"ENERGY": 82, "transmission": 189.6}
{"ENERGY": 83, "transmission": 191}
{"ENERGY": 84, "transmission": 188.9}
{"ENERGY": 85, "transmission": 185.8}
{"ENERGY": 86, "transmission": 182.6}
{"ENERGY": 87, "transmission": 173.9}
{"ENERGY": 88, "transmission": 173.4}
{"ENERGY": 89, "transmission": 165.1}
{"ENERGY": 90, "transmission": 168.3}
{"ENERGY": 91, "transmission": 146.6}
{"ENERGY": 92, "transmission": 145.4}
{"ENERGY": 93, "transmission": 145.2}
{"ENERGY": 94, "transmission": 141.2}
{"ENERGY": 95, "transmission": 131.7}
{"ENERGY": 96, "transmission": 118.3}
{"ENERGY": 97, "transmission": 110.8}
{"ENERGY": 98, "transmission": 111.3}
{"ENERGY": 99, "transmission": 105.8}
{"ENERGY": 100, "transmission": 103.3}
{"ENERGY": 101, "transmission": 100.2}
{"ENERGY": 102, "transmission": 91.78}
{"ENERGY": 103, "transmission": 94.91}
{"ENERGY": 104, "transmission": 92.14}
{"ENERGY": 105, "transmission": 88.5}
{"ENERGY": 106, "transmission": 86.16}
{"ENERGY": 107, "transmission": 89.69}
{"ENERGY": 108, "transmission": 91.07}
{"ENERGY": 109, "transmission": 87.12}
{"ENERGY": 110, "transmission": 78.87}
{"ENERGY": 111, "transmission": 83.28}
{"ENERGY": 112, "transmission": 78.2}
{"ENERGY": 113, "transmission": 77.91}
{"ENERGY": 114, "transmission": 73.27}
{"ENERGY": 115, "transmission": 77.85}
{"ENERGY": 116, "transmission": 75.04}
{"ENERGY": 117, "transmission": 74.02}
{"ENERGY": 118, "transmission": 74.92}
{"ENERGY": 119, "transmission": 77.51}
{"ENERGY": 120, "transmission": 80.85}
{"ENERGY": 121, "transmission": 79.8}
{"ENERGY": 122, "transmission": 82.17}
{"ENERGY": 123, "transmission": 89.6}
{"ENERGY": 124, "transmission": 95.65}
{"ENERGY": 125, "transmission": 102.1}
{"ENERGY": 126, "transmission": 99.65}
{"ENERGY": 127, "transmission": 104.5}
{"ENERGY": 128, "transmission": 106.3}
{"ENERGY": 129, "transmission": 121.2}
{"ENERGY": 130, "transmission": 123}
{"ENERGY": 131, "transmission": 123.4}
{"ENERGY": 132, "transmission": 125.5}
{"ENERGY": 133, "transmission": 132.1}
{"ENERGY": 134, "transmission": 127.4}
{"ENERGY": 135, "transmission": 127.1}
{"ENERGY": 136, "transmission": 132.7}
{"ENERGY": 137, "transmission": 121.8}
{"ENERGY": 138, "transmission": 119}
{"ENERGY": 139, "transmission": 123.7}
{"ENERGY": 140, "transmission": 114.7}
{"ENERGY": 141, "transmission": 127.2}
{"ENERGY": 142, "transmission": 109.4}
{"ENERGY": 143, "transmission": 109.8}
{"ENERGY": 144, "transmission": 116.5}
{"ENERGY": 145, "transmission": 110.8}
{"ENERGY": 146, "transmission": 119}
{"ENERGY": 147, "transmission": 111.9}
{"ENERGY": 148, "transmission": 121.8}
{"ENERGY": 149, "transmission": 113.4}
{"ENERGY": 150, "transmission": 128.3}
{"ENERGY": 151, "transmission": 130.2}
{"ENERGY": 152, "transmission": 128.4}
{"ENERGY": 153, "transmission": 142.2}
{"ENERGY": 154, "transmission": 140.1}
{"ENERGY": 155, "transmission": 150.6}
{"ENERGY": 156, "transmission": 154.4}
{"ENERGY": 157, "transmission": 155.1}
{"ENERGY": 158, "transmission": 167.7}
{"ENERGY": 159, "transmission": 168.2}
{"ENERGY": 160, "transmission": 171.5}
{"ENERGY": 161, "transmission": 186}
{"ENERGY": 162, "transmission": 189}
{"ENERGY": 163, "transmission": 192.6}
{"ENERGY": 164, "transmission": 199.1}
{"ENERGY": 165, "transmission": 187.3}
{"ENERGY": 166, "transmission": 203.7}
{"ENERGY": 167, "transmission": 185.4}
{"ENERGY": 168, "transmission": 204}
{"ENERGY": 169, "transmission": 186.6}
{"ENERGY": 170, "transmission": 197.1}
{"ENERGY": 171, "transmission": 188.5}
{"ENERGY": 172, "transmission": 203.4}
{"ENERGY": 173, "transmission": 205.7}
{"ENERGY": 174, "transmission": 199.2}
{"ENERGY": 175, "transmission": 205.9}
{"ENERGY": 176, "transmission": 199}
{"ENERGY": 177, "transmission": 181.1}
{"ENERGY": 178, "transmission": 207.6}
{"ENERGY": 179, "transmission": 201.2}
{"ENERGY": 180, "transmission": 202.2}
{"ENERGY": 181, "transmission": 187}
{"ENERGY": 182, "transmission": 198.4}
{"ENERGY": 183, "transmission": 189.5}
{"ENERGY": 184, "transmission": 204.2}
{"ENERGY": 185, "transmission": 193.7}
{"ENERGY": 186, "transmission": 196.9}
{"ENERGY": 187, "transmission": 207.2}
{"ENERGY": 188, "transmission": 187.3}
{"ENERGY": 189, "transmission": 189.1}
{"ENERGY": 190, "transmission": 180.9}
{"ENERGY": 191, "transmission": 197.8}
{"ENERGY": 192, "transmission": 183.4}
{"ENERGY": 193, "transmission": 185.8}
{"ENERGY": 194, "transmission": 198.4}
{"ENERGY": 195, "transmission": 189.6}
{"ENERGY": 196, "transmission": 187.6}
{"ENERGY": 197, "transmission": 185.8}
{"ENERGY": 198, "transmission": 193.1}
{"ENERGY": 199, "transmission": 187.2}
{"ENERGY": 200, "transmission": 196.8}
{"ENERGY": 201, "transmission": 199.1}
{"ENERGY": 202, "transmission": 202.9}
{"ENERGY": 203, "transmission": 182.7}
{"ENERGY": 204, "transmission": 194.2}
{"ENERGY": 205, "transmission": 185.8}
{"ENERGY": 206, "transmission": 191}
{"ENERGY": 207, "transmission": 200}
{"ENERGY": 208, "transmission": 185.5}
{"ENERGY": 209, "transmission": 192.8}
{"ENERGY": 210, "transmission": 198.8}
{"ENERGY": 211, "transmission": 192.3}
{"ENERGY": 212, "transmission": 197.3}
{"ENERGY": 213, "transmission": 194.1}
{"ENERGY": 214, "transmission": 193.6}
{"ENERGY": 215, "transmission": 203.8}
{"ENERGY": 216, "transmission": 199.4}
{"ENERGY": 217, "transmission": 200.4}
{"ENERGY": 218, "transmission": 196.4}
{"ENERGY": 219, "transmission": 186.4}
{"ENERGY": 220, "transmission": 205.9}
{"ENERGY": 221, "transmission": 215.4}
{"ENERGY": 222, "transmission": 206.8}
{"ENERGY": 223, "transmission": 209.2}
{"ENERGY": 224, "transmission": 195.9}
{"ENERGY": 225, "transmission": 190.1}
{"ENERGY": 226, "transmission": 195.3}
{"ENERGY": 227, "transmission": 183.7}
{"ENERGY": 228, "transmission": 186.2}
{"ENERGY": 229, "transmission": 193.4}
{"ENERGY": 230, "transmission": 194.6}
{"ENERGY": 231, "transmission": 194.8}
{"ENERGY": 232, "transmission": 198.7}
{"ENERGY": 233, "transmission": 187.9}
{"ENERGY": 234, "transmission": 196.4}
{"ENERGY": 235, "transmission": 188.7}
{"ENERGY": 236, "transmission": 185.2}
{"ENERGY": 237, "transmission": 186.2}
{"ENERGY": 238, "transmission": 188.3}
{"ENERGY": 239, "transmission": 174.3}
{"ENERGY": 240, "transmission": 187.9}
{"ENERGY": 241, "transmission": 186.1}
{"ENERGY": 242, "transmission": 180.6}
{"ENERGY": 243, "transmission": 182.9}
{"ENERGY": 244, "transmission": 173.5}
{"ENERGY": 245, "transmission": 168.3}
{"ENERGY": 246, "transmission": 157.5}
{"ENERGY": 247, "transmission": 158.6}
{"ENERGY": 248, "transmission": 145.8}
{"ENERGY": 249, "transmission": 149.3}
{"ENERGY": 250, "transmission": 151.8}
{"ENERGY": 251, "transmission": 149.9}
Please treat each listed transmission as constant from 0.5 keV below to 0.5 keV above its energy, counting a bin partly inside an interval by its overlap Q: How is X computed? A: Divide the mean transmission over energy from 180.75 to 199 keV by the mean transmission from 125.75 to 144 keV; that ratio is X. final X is 1.61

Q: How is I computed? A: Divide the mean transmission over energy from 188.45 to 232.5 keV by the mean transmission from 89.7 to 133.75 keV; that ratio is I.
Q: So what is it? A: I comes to 1.9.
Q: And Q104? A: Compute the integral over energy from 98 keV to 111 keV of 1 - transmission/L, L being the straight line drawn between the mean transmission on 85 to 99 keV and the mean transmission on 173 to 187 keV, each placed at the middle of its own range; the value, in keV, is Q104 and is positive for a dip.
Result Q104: 5.2 keV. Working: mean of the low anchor 147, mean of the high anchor 198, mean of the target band 92.8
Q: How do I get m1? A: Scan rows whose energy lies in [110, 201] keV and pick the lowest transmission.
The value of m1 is 73.27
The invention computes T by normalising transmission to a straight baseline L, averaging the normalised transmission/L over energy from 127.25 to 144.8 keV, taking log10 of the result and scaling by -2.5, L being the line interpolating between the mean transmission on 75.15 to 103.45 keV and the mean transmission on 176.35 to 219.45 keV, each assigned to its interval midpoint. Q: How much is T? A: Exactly 0.40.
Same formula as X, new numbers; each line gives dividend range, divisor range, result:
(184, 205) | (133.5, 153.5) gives 1.58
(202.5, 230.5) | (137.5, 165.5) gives 1.37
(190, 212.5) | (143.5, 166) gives 1.28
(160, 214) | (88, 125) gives 1.91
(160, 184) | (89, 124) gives 1.96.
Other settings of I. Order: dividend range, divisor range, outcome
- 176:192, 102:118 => 2.34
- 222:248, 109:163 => 1.59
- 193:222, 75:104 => 1.23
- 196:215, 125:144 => 1.62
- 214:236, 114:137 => 1.94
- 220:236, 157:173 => 1.04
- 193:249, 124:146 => 1.61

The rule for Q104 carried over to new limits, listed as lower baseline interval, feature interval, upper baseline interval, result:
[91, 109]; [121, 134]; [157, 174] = 3.2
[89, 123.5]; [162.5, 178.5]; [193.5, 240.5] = -4.4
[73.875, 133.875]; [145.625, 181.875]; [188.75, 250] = -3.1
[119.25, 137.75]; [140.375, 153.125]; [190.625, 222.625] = 0.9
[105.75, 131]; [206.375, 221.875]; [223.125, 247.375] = -2.7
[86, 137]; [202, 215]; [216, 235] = -0.7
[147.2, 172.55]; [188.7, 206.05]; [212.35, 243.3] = -0.9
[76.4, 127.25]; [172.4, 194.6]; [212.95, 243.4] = -3.6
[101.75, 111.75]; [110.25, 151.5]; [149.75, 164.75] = 6.1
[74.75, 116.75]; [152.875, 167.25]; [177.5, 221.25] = -0.1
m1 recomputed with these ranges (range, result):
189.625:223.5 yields 180.9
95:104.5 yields 91.78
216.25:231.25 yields 183.7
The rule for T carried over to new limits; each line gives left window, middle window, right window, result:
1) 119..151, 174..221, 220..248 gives -0.22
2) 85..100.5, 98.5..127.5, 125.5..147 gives 0.44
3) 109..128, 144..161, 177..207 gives -0.03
